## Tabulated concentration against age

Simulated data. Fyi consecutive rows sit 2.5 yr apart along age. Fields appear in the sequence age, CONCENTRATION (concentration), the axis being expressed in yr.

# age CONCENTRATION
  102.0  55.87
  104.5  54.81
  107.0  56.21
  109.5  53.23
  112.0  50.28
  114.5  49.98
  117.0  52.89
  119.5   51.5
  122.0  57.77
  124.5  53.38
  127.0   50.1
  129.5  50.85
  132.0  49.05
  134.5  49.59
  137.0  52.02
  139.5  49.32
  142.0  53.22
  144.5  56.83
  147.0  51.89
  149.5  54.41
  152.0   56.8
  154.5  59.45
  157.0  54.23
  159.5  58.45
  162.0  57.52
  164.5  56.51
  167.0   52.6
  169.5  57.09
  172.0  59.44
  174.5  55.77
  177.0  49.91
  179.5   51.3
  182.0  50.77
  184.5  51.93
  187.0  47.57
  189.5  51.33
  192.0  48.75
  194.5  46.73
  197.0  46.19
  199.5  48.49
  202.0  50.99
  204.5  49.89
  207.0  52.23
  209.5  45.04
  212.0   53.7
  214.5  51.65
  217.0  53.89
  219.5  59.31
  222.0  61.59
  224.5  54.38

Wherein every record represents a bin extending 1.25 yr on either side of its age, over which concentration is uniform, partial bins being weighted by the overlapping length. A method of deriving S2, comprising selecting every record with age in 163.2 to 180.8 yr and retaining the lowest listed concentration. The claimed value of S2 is 49.91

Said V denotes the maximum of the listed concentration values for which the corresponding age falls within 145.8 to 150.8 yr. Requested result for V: 54.41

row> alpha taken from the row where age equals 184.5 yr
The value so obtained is 51.93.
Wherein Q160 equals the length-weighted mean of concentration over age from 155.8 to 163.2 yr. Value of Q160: 56.7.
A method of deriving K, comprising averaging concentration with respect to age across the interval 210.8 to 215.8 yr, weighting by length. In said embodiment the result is 52.7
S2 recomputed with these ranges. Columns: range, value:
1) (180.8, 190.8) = 47.57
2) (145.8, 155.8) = 51.89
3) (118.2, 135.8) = 49.05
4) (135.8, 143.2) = 49.32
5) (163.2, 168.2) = 52.6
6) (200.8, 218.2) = 45.04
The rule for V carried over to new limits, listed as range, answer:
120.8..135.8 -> 57.77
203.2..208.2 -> 52.23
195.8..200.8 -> 48.49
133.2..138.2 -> 52.02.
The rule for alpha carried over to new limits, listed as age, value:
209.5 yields 45.04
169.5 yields 57.09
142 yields 53.22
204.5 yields 49.89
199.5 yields 48.49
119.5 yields 51.5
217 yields 53.89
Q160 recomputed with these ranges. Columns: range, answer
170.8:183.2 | 53.4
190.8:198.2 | 47.2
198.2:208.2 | 50.4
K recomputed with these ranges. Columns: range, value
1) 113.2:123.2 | 53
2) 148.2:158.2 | 56.2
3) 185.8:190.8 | 49.5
